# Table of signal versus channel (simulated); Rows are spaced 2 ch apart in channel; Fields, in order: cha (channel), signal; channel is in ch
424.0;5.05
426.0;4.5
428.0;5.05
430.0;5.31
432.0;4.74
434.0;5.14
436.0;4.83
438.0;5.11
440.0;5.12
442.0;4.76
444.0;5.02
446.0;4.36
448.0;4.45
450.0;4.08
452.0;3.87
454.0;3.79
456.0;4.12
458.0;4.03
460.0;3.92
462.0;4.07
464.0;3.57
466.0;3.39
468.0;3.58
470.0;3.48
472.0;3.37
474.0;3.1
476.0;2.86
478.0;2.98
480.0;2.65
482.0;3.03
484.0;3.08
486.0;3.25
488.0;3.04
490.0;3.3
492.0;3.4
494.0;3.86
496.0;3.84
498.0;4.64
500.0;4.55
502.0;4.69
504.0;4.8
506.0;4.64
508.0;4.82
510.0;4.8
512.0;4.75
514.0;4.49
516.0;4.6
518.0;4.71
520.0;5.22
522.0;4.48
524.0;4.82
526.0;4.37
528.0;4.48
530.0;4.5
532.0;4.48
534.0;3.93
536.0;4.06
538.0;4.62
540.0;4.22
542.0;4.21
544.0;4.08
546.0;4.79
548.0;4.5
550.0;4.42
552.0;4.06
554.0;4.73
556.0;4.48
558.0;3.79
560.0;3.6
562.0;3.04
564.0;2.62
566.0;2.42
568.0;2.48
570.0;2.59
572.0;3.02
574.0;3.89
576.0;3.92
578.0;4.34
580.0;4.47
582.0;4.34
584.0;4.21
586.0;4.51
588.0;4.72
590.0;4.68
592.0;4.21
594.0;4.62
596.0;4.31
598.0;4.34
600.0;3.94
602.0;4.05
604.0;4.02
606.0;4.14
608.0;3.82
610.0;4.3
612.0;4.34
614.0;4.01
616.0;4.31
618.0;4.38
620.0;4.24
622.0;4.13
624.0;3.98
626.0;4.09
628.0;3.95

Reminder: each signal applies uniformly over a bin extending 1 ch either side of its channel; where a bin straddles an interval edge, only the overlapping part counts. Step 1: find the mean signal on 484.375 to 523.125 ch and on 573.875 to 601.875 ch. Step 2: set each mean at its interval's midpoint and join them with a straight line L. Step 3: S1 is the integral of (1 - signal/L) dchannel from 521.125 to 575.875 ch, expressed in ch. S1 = 4.6 ch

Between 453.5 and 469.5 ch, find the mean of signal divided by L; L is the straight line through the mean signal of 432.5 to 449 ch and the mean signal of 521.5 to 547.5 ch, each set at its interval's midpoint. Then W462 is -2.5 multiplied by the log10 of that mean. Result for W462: 0.24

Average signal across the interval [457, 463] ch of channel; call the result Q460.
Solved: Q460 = 4.01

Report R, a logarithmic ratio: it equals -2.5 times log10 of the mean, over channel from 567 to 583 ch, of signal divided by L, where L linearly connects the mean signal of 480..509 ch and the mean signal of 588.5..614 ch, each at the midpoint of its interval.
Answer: 0.14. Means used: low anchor 3.88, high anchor 4.23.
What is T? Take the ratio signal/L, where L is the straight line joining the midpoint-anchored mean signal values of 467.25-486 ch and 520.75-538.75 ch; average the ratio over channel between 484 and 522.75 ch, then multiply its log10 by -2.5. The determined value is -0.13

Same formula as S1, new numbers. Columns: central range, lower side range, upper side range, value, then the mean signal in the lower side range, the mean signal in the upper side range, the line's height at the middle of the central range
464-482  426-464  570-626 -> 5.10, 4.52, 4.16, 4.45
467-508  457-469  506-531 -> 5.34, 3.76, 4.67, 4.16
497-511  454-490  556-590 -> -4.91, 3.39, 3.68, 3.48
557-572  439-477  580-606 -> 4.61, 3.94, 4.33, 4.25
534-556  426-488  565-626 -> -1.86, 4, 4.03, 4.01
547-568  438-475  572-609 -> 2.35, 4.03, 4.22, 4.17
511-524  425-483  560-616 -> -2.35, 4.08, 3.9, 4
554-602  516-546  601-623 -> 4.56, 4.46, 4.16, 4.28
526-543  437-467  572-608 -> -0.32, 4.24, 4.23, 4.24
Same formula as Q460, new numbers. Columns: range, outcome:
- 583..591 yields 4.53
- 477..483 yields 2.89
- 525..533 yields 4.46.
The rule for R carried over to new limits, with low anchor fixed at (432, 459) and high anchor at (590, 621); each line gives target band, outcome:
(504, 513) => -0.08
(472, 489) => 0.42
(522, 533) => -0.04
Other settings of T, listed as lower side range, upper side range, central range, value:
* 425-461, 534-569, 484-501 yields 0.152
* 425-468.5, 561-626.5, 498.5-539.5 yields -0.099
